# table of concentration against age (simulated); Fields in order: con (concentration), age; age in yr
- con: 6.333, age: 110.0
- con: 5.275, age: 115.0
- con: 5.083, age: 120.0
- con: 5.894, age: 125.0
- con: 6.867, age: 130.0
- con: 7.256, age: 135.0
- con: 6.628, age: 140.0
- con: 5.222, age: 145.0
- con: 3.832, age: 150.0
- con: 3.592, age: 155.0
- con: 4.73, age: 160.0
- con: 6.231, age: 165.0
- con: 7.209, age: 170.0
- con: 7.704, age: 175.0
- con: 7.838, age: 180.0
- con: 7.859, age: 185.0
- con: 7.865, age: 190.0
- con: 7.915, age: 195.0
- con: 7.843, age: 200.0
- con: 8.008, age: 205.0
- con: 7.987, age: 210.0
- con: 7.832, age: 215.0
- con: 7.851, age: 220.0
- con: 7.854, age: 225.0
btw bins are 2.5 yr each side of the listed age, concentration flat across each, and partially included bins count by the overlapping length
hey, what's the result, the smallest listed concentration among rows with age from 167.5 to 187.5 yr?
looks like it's 7.209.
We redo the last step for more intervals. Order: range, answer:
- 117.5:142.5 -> 5.083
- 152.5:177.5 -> 3.592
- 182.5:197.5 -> 7.859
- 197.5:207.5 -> 7.843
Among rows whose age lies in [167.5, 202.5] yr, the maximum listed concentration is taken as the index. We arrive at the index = 7.915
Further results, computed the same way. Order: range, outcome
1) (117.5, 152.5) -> 7.256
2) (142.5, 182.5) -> 7.838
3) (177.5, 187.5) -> 7.859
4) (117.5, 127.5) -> 5.894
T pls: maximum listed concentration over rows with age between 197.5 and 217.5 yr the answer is 8.008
